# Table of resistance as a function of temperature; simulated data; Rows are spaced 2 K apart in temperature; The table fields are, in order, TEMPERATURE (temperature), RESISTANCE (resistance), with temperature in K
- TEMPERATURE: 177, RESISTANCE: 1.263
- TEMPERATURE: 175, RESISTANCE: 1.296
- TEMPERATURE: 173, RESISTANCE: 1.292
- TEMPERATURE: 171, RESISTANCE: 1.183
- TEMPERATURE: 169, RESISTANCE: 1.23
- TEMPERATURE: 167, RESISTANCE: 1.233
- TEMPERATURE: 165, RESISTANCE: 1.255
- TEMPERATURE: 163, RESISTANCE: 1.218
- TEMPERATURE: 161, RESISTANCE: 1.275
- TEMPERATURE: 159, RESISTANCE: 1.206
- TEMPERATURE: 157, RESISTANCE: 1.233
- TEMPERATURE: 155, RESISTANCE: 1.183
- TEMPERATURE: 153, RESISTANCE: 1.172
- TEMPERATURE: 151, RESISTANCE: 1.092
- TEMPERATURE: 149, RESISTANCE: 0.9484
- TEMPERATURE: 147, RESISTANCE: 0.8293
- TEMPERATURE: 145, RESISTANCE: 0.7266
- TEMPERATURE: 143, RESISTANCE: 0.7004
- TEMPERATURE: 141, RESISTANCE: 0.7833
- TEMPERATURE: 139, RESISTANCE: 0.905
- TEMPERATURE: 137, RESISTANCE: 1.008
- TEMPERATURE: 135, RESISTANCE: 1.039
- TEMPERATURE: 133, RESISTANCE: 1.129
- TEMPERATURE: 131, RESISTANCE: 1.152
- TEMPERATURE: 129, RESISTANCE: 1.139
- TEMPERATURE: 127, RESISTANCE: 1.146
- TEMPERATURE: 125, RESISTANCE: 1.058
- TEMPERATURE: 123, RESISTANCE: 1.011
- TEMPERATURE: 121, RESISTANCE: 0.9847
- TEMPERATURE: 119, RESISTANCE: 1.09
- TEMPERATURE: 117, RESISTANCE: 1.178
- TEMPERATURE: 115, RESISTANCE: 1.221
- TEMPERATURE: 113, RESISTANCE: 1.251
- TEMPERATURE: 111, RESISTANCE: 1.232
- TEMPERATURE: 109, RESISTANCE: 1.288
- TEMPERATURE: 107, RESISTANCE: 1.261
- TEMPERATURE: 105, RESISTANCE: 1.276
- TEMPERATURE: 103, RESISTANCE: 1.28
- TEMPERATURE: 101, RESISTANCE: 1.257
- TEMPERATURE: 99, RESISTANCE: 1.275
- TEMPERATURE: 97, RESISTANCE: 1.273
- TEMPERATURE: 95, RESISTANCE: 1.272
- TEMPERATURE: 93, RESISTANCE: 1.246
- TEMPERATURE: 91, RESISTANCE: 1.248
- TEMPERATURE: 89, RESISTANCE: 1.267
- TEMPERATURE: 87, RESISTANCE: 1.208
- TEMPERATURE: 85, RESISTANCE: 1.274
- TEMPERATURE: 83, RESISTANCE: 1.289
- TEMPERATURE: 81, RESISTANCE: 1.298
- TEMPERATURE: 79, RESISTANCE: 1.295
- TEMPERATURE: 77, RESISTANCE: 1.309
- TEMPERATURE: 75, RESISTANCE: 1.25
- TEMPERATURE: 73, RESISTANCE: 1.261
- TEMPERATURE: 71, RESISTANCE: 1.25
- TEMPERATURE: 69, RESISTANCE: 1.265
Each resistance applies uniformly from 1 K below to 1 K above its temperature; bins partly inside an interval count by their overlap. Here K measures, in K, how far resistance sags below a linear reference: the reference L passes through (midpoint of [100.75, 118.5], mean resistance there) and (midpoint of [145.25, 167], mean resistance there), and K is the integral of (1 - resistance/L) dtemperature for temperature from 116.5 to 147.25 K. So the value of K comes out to 5.1 K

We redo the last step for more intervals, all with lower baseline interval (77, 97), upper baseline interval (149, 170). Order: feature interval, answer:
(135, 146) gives 3.37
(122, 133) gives 1.12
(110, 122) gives 0.78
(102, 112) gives -0.15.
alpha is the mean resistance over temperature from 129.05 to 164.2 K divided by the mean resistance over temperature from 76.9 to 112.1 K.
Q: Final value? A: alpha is 0.82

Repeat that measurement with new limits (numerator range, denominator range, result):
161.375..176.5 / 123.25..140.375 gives 1.17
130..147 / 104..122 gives 0.77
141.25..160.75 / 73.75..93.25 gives 0.80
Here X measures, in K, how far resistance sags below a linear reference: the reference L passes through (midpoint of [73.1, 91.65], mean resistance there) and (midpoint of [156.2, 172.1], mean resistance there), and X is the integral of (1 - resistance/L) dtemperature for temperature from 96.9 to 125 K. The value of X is 1.3 K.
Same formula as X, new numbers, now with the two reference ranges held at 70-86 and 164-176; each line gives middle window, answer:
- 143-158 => 3.0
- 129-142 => 2.5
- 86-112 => 0.2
